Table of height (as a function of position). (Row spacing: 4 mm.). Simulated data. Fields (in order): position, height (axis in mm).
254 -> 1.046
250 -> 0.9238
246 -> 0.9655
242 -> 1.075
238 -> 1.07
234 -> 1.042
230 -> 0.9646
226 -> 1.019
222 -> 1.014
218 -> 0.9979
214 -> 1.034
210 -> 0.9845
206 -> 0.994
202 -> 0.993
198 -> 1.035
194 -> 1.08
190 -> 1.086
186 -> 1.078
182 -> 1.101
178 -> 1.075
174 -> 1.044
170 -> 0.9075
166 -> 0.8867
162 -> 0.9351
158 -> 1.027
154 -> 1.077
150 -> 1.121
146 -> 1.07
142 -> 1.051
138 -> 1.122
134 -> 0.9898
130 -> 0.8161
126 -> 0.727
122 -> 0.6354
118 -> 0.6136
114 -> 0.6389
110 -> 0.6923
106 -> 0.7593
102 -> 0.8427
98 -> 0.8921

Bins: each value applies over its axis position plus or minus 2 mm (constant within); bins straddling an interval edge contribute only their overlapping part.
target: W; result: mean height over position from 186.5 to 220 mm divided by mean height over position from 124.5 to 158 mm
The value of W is 1.03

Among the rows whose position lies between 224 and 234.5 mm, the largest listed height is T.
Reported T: 1.042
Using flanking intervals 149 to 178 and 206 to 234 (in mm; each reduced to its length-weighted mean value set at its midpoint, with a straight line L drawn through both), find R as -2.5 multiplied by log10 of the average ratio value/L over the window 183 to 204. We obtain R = -0.06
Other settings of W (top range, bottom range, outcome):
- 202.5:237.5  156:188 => 1.00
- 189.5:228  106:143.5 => 1.27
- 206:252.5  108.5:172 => 1.13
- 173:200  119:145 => 1.21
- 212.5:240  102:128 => 1.48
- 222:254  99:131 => 1.41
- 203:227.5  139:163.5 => 0.96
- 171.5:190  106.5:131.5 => 1.55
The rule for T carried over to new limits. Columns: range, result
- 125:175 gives 1.122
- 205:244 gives 1.075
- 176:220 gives 1.101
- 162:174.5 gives 1.044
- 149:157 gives 1.121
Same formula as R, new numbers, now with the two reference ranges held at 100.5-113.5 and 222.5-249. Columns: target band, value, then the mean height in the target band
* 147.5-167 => -0.19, 1.02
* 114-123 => 0.23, 0.626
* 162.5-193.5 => -0.14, 1.02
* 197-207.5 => -0.06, 1.01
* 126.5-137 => -0.13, 0.899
